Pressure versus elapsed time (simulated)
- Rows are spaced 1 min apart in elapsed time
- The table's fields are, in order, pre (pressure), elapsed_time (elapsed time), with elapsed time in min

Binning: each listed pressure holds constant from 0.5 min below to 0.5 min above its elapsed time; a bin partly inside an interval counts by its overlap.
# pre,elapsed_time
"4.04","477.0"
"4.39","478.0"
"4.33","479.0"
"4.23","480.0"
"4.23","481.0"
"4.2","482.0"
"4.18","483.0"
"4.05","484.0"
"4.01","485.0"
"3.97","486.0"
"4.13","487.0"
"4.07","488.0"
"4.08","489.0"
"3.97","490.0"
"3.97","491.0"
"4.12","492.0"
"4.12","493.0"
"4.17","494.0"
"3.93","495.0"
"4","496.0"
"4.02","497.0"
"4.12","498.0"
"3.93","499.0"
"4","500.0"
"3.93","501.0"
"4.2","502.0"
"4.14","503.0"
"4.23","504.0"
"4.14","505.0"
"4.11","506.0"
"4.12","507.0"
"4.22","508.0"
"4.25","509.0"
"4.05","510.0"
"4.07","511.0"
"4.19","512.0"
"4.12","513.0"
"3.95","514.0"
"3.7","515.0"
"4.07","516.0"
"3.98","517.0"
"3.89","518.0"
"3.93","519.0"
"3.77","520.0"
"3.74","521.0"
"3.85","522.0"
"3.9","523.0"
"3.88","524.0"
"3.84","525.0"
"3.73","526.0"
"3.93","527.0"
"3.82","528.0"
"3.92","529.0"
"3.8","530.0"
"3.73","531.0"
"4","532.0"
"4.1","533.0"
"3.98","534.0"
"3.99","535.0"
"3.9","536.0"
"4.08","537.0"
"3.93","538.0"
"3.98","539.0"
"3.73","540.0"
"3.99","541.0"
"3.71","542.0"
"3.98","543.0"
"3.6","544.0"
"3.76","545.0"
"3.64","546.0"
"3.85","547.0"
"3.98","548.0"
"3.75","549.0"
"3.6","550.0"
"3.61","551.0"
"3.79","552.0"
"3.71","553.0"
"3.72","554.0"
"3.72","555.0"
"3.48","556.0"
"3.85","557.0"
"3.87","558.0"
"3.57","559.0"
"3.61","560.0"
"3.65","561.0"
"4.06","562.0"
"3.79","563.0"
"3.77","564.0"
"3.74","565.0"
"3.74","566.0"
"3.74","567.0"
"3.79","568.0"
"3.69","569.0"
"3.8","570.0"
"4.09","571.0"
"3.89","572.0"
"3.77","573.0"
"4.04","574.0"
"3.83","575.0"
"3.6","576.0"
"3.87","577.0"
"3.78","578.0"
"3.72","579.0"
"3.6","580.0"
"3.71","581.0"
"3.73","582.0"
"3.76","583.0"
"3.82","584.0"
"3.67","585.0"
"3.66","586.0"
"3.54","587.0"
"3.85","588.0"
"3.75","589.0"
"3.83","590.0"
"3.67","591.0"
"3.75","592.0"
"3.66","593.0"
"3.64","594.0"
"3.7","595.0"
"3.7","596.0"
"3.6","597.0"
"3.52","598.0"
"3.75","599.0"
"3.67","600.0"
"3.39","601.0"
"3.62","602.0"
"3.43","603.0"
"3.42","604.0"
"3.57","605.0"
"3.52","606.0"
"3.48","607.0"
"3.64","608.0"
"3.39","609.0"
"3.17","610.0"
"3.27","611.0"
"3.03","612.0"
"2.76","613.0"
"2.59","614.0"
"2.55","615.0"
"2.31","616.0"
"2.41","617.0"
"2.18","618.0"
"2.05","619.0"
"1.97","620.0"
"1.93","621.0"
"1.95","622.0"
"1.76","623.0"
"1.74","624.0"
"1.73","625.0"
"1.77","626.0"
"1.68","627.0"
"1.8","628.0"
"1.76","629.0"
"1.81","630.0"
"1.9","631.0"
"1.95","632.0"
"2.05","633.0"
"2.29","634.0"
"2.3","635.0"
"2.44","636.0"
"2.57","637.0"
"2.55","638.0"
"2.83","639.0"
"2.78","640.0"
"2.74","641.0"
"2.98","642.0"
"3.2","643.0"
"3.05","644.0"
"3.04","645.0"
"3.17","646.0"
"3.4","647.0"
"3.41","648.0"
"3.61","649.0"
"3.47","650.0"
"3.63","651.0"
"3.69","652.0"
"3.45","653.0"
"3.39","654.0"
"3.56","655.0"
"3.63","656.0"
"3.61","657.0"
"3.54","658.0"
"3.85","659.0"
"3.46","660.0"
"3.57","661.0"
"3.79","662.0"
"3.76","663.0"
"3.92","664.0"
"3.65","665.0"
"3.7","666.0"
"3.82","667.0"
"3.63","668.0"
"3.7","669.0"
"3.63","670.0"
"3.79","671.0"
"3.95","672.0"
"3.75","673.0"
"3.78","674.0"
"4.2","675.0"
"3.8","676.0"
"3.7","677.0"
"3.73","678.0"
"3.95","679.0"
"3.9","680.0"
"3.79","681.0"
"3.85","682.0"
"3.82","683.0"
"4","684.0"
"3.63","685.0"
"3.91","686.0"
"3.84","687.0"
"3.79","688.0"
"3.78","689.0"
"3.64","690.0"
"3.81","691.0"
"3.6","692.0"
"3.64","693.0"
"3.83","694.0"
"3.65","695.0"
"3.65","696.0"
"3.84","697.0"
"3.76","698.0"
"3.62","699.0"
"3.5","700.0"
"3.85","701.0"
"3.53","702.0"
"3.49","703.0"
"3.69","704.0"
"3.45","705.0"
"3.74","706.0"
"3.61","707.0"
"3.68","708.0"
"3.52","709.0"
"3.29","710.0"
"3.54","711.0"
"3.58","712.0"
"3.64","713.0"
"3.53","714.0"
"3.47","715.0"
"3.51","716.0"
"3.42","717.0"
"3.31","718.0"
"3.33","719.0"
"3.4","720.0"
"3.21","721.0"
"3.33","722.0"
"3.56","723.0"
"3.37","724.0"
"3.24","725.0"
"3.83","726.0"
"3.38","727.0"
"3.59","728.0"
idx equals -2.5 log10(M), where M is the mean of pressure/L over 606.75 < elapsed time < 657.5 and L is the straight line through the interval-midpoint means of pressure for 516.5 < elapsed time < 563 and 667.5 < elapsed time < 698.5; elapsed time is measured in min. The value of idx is 0.37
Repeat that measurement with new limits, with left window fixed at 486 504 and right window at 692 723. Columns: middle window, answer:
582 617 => 0.11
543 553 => 0.05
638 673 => 0.06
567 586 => 0.02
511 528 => 0.03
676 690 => -0.06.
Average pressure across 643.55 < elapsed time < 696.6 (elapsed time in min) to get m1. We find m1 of 3.68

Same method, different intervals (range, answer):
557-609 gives 3.71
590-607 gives 3.6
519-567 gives 3.81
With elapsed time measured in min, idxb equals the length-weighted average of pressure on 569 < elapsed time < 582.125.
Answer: 3.8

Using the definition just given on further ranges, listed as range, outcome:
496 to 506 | 4.08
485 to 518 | 4.06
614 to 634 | 1.99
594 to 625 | 2.96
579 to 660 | 3.05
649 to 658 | 3.56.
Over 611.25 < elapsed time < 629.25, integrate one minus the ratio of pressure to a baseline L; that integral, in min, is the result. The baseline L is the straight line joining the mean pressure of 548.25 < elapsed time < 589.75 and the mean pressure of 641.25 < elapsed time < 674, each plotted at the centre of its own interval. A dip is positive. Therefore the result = 7.5 min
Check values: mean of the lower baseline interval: 3.75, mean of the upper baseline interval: 3.55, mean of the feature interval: 2.13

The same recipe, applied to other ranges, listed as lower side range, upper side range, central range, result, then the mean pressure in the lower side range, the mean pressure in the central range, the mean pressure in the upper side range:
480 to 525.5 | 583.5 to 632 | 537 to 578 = -3.8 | 4.04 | 3.79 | 2.96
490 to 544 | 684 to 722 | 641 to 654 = 1.4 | 3.98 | 3.32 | 3.6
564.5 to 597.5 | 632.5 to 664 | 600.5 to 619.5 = 2.6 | 3.75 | 3.04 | 3.2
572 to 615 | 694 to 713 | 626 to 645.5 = 6.5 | 3.57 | 2.39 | 3.62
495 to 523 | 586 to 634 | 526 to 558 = -1.6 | 4.02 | 3.83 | 2.88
